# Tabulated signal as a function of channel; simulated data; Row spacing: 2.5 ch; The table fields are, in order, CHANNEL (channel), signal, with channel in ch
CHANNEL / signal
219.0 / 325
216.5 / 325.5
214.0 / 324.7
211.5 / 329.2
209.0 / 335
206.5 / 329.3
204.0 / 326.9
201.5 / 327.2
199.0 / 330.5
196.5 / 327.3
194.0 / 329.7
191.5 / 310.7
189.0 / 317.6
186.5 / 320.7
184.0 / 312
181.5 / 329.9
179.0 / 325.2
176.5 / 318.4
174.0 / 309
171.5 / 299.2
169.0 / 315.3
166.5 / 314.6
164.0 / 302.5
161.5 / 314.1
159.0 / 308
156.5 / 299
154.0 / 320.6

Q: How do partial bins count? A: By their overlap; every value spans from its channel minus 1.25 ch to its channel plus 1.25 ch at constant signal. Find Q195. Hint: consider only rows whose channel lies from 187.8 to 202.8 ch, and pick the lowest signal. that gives 310.7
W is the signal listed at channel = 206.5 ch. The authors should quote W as 329.3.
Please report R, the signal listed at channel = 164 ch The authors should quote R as 302.5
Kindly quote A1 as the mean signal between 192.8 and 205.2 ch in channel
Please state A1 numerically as 328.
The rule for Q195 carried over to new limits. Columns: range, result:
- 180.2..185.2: 312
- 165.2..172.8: 299.2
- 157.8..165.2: 302.5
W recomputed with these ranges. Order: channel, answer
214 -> 324.7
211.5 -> 329.2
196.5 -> 327.3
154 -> 320.6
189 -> 317.6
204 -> 326.9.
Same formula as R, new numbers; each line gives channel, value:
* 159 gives 308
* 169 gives 315.3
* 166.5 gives 314.6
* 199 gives 330.5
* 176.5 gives 318.4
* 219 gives 325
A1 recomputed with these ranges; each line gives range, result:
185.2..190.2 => 319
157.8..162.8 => 311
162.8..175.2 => 308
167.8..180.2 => 313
